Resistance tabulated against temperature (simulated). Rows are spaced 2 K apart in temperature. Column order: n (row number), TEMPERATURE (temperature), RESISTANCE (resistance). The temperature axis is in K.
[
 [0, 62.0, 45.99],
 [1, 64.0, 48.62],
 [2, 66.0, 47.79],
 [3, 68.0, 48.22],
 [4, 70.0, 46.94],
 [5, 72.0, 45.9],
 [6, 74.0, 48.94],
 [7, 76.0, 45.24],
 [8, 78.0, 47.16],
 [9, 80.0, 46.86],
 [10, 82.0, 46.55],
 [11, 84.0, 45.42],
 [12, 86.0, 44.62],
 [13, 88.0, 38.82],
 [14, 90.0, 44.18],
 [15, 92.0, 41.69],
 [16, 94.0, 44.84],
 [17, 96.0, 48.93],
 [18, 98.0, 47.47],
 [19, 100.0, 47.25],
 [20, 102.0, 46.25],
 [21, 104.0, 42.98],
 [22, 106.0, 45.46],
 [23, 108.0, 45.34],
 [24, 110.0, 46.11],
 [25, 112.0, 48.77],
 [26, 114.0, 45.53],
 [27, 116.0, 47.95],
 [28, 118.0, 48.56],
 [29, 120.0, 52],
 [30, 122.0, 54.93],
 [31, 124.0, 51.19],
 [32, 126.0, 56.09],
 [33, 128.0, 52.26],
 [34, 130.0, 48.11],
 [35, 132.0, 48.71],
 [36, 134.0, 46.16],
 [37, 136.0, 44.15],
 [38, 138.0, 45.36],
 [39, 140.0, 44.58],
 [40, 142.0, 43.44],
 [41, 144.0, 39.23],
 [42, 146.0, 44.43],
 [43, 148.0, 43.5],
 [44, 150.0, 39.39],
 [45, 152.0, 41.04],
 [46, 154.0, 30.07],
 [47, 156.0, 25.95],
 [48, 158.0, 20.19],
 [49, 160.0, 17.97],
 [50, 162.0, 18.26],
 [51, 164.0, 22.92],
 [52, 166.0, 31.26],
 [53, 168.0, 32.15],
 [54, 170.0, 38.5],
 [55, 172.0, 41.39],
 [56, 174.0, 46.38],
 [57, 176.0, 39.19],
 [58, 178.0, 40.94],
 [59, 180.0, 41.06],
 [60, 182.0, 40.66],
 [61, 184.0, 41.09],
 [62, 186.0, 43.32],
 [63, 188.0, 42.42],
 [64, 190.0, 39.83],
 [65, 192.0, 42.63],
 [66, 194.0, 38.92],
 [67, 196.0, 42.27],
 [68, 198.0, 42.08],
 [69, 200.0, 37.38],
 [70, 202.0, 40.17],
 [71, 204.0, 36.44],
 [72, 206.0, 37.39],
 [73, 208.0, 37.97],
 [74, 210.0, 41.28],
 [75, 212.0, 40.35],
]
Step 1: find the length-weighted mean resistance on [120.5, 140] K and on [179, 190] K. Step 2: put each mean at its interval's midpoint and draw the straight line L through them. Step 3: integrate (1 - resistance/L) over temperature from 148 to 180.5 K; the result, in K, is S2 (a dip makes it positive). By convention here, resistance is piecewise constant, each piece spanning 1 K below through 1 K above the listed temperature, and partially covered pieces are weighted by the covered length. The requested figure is 8.2 K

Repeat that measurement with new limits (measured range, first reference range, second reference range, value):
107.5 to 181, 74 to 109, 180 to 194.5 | 3.6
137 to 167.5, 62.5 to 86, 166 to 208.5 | 6.1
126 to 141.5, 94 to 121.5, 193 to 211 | -0.9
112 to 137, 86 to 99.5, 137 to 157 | -4.8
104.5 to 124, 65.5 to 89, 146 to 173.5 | -4.3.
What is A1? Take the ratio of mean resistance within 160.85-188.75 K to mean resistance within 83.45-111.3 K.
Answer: 0.82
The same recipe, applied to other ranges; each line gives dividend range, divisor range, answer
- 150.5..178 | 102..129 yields 0.65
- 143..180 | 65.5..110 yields 0.75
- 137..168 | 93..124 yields 0.71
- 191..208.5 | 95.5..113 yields 0.85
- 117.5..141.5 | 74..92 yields 1.10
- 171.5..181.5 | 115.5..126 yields 0.81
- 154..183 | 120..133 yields 0.63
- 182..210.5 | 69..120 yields 0.87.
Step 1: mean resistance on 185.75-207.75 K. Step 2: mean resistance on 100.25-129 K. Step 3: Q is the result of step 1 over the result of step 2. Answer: 0.8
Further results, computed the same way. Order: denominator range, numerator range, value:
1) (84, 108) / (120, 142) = 1.09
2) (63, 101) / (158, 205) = 0.80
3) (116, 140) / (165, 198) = 0.81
